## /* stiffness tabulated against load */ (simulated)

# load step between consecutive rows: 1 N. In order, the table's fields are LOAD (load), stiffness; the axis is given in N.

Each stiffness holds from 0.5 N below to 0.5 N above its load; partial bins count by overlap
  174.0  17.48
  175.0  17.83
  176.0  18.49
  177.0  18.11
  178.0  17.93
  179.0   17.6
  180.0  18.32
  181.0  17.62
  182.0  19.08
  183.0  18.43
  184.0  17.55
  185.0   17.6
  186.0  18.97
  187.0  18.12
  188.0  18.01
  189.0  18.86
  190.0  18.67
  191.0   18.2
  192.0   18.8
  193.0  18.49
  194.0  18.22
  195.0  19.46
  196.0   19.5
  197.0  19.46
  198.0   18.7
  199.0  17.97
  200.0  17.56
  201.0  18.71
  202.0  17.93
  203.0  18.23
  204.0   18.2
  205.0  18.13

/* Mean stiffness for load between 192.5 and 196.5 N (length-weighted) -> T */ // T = 18.9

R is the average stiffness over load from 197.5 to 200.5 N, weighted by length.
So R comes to 18.1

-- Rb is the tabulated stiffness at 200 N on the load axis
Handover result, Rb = 17.56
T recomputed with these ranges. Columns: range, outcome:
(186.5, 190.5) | 18.4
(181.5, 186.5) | 18.3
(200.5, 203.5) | 18.3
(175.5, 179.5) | 18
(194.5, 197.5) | 19.5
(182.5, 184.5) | 18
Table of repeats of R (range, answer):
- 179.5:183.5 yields 18.4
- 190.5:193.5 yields 18.5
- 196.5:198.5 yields 19.1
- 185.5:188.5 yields 18.4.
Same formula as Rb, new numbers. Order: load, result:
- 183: 18.43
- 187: 18.12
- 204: 18.2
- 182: 19.08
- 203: 18.23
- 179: 17.6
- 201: 18.71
